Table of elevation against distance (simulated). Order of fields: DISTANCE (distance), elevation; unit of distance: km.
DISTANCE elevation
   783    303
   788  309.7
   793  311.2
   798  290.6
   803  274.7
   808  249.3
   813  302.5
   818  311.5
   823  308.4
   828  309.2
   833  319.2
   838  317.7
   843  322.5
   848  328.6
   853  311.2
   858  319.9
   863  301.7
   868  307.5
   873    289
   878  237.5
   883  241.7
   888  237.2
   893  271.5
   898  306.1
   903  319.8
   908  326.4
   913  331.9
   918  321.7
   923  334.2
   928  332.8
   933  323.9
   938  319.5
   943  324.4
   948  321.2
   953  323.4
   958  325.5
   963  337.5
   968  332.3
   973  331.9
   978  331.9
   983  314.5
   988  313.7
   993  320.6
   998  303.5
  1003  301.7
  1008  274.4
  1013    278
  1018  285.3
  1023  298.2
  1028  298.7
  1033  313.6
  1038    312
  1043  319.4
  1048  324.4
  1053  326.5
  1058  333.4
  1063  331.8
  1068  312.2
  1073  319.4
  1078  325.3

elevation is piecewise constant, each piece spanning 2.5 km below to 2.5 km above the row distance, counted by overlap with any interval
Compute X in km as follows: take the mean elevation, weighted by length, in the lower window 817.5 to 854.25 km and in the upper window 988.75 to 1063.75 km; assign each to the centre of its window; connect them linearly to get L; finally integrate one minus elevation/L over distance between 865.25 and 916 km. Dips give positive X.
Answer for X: 4.3 km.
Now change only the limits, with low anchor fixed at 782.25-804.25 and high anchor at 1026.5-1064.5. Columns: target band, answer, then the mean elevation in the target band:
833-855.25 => -1.2 km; 320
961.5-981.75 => -1.2 km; 332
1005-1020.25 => 1.8 km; 280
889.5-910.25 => 0.4 km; 302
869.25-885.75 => 2.5 km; 260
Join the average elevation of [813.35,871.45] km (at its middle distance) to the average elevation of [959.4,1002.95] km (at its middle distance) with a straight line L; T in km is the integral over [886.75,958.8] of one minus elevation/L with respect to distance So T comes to 0.6 km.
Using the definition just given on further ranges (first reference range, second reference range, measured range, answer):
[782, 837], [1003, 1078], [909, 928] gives -1.6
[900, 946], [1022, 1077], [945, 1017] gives 1.7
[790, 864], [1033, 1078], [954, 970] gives -0.8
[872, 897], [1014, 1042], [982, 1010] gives -1.3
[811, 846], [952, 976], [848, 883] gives 2.7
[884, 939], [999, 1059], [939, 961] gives -1.1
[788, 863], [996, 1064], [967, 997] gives -1.6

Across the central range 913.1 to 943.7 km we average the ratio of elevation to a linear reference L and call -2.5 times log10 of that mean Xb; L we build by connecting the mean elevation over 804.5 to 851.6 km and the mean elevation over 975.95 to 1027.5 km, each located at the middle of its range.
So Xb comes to -0.08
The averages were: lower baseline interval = 307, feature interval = 327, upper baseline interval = 302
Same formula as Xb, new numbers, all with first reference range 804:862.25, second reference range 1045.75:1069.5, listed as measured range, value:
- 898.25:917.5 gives -0.03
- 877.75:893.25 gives 0.26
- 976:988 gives 0.00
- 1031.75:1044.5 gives 0.03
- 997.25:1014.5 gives 0.12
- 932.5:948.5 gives -0.02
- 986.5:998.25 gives 0.02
